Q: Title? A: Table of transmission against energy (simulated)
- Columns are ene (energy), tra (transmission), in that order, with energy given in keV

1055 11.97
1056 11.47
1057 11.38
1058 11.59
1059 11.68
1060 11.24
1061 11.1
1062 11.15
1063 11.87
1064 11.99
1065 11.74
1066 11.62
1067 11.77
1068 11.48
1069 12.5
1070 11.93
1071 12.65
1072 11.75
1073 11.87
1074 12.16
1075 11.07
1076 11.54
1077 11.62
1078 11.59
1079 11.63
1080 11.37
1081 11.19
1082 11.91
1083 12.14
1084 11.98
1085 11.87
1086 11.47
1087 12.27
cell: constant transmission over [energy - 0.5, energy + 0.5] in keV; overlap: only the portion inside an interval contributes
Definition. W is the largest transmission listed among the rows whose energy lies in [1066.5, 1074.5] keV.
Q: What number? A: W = 12.65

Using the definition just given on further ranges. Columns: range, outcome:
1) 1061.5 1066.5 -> 11.99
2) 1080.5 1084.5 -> 12.14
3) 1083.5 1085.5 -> 11.98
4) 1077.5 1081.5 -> 11.63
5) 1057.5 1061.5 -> 11.68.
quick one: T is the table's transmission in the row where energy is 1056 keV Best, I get 11.47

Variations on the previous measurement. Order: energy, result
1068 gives 11.48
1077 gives 11.62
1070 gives 11.93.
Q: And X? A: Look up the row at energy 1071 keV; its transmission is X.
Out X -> 12.65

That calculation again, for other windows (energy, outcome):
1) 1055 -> 11.97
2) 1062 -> 11.15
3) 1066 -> 11.62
